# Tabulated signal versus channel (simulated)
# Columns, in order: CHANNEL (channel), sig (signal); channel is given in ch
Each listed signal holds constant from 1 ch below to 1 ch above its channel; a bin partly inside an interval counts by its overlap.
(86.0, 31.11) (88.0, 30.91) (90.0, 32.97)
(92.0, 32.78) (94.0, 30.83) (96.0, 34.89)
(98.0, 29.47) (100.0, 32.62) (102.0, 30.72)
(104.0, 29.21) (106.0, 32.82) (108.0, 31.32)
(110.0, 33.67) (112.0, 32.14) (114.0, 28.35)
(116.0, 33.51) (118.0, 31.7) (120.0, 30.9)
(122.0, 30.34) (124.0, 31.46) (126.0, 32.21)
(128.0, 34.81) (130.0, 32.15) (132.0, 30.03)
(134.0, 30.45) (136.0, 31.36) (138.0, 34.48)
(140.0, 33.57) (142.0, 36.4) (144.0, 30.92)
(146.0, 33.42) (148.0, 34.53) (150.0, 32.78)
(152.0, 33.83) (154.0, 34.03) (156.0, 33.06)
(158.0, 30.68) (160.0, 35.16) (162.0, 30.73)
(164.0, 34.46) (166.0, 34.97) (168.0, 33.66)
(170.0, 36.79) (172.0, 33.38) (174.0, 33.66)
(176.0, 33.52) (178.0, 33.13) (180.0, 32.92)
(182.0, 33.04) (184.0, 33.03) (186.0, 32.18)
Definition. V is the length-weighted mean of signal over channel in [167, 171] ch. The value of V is 35.2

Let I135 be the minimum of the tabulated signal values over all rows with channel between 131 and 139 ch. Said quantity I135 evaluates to 30.03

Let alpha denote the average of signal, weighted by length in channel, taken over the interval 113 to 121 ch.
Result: 31.1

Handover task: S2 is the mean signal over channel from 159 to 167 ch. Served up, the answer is 33.8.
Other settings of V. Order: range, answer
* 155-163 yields 32.4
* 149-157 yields 33.4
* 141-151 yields 33.6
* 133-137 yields 30.9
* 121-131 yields 32.2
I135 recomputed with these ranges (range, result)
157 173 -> 30.68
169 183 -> 32.92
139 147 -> 30.92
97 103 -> 29.47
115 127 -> 30.34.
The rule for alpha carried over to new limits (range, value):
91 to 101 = 32.1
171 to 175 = 33.5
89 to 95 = 32.2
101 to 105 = 30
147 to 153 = 33.7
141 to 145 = 33.7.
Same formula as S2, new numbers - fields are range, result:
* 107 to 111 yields 32.5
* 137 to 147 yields 33.8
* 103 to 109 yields 31.1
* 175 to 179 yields 33.3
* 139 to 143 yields 35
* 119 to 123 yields 30.6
